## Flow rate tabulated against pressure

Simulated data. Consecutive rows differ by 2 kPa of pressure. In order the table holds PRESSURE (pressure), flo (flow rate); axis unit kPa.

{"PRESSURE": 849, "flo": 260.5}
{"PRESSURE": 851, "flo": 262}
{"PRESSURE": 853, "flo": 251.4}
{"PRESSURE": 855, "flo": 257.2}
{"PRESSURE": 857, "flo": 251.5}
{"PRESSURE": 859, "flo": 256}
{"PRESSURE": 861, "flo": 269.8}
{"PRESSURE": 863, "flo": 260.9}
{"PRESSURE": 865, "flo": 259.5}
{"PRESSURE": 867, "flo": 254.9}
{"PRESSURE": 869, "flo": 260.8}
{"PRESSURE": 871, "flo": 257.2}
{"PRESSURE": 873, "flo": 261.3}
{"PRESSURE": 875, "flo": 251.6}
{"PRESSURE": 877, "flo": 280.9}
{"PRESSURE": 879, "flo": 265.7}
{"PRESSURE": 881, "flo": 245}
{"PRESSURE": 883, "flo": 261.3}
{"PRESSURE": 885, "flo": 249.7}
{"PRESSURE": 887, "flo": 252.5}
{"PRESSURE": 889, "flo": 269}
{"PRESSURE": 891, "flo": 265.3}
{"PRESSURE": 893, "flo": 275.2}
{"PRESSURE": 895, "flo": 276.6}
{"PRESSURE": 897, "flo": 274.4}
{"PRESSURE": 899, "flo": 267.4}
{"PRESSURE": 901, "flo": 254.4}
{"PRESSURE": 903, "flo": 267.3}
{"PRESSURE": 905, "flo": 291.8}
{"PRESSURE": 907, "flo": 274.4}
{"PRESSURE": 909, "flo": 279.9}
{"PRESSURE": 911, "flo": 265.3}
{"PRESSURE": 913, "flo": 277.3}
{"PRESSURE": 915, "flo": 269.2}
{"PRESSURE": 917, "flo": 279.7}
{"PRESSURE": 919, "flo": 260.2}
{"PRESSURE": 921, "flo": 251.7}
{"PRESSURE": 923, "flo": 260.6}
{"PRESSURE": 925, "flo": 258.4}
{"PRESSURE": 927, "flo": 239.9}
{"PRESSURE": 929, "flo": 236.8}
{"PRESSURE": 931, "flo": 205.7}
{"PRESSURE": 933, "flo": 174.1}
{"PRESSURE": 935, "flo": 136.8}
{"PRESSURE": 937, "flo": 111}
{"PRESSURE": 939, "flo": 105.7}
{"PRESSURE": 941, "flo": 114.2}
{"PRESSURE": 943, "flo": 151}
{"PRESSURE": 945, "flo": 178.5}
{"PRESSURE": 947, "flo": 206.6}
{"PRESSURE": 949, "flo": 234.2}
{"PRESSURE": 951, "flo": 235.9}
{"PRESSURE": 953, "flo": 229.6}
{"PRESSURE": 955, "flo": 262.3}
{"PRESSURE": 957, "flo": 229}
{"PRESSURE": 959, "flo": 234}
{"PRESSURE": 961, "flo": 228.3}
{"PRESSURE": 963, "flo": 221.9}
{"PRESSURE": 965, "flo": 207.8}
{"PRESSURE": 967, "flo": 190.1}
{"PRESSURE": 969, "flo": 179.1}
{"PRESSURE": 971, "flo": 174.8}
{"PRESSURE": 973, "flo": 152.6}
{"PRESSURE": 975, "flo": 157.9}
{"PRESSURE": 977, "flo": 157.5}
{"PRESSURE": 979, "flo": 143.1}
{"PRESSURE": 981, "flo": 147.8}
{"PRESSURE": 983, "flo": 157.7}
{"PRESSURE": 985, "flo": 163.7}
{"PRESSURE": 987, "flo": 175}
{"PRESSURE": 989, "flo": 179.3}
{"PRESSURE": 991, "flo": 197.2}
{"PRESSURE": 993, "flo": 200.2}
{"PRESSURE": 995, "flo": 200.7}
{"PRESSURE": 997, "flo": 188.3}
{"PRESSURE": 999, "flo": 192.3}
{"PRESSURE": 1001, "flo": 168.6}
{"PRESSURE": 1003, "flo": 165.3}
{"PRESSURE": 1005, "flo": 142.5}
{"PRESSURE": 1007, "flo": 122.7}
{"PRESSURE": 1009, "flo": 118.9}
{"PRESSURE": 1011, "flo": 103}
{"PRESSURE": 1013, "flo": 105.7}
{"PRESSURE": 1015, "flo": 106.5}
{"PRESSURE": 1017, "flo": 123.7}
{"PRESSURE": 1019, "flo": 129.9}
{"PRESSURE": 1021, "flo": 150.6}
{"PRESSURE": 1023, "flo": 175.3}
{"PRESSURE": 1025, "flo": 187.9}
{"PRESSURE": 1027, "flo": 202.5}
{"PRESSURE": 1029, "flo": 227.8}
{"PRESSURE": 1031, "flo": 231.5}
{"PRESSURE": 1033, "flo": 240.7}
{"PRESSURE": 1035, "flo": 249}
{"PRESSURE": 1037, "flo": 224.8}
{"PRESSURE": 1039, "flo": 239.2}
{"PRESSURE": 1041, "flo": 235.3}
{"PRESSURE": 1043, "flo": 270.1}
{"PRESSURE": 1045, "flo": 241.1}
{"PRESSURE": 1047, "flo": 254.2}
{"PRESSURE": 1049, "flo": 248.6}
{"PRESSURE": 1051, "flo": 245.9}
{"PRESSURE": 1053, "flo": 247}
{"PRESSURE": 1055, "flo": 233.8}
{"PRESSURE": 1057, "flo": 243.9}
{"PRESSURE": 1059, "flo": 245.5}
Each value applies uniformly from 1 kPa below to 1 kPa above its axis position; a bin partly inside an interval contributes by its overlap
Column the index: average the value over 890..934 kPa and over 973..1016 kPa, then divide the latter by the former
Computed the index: 0.6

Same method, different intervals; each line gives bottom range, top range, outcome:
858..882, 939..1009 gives 0.70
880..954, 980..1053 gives 0.80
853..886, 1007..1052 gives 0.75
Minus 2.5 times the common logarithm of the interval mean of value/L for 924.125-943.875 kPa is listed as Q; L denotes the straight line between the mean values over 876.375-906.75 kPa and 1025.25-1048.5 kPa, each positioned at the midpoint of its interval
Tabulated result 0.43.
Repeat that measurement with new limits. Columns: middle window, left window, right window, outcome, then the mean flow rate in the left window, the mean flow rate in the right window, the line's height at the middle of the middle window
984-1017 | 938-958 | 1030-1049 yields 0.37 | 195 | 243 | 223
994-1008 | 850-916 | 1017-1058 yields 0.35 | 264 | 222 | 232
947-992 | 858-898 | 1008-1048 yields 0.13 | 262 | 191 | 219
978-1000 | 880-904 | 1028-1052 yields 0.37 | 263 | 242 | 250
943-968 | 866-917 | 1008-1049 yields 0.06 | 266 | 192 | 232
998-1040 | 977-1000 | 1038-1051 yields 0.25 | 176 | 248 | 215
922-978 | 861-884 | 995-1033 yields 0.06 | 260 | 161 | 206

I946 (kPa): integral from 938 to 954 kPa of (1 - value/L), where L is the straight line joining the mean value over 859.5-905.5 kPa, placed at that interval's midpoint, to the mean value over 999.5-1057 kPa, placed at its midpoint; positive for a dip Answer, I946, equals 3.5 kPa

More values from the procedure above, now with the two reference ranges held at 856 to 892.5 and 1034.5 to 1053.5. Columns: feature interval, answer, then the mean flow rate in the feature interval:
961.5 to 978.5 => 4.8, 181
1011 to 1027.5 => 6.9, 143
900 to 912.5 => -0.7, 272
